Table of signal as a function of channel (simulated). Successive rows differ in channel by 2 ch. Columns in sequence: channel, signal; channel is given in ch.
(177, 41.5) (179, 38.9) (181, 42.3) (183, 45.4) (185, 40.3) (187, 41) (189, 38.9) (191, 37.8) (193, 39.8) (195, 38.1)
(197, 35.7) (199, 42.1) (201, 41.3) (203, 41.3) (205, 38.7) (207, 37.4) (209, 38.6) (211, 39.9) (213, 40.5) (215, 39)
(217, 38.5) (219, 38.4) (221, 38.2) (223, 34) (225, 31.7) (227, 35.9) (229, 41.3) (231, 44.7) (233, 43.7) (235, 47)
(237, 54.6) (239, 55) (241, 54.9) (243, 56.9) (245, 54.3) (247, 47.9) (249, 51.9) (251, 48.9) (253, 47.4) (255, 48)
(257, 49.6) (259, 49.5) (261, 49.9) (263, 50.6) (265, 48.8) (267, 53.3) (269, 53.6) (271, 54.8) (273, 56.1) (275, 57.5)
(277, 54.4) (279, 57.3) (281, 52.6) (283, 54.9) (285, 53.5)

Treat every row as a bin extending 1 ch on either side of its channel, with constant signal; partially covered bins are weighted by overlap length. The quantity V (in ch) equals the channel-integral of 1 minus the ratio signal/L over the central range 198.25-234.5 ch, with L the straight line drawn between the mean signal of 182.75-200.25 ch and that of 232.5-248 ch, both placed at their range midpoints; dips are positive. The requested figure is 5.19 ch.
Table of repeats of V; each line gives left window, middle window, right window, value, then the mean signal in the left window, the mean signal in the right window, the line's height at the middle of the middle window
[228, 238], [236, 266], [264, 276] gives -0.80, 46.3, 54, 50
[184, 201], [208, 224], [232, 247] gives 2.54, 39.3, 52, 45.7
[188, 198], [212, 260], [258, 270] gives 0.55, 38.1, 50.9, 45.9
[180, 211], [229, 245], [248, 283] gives -1.14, 39.9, 52.1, 47.1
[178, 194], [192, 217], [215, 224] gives -0.32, 40.5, 37.5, 38.8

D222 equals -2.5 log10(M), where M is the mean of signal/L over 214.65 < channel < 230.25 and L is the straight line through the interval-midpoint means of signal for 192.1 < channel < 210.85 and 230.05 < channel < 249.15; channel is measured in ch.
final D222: 0.22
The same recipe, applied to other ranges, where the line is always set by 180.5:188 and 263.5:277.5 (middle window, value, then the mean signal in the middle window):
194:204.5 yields 0.12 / 39.7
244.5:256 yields 0.04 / 49.5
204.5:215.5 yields 0.17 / 39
